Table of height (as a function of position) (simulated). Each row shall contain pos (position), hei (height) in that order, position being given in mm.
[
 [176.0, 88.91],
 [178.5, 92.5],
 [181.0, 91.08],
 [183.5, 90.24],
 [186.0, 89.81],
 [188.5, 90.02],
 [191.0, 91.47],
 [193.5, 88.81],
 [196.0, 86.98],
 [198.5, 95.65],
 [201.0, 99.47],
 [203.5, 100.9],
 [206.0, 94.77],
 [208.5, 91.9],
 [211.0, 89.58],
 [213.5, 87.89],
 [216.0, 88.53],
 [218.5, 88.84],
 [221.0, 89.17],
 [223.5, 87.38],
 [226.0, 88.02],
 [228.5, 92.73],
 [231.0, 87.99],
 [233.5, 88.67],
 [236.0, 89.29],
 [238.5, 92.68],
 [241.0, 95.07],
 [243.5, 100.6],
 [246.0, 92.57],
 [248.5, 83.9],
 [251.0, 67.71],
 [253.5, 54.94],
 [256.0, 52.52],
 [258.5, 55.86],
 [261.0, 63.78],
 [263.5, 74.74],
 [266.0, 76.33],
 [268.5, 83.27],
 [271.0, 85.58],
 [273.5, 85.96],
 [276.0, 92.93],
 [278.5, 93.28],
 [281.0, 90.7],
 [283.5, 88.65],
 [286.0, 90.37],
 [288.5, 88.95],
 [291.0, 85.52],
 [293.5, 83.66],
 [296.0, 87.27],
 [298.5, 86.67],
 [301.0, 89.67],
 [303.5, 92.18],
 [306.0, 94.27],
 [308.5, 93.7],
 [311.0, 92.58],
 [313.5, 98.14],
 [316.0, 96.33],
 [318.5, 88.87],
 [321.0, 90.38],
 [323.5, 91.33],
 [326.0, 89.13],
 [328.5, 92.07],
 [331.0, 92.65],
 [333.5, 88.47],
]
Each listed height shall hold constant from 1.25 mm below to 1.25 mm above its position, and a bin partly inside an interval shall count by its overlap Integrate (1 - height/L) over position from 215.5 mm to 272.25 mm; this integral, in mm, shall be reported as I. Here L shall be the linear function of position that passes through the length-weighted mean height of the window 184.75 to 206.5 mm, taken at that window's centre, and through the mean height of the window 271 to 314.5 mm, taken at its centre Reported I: 6.2 mm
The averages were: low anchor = 93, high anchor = 90.1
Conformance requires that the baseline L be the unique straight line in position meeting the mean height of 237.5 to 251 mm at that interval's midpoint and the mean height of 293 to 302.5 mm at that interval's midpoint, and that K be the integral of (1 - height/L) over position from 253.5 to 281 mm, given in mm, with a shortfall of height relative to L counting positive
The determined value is 4.0 mm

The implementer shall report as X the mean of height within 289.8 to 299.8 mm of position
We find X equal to 85.8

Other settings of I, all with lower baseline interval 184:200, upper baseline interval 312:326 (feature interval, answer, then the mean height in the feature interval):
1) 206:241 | 0.5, 89.8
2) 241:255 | 1.6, 80.8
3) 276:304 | 1.0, 88.9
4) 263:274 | 1.3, 81.3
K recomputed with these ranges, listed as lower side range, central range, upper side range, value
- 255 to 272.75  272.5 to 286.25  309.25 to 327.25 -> -2.4 mm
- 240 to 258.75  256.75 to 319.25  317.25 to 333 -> -1.8 mm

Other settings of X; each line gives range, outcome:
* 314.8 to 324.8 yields 91.7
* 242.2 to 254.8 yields 79.9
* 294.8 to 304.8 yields 89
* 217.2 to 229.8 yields 89.2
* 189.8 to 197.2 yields 89.1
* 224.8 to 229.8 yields 90.4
